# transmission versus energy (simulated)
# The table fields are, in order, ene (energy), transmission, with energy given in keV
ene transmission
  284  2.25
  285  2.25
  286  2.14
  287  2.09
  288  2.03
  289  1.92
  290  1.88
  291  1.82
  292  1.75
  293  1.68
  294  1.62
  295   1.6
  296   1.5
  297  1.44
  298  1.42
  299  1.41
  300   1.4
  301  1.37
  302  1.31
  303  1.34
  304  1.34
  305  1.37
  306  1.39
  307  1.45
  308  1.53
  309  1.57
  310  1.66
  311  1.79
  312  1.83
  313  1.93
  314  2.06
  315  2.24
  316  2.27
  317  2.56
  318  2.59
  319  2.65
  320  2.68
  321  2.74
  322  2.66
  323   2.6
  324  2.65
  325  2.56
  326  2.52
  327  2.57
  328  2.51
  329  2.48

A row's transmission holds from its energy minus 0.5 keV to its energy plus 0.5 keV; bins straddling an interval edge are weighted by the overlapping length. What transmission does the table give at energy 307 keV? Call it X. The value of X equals 1.45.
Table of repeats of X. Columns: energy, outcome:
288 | 2.03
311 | 1.79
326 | 2.52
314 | 2.06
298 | 1.42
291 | 1.82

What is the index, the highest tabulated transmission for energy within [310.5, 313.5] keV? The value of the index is 1.93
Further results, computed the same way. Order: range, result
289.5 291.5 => 1.88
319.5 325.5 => 2.74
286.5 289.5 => 2.09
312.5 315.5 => 2.24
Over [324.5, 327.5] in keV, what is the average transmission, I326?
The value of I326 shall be 2.55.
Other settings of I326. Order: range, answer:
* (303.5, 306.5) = 1.37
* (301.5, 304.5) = 1.33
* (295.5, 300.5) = 1.43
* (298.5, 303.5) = 1.37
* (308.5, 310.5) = 1.61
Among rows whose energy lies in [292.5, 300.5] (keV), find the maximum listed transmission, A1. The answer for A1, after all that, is 1.68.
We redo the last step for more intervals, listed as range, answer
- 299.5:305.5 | 1.4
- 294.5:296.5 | 1.6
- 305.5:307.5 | 1.45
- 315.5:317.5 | 2.56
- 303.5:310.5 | 1.66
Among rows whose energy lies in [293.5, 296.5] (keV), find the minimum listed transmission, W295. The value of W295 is 1.5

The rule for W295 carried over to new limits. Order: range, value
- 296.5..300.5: 1.4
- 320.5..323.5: 2.6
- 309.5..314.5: 1.66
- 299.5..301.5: 1.37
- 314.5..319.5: 2.24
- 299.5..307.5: 1.31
